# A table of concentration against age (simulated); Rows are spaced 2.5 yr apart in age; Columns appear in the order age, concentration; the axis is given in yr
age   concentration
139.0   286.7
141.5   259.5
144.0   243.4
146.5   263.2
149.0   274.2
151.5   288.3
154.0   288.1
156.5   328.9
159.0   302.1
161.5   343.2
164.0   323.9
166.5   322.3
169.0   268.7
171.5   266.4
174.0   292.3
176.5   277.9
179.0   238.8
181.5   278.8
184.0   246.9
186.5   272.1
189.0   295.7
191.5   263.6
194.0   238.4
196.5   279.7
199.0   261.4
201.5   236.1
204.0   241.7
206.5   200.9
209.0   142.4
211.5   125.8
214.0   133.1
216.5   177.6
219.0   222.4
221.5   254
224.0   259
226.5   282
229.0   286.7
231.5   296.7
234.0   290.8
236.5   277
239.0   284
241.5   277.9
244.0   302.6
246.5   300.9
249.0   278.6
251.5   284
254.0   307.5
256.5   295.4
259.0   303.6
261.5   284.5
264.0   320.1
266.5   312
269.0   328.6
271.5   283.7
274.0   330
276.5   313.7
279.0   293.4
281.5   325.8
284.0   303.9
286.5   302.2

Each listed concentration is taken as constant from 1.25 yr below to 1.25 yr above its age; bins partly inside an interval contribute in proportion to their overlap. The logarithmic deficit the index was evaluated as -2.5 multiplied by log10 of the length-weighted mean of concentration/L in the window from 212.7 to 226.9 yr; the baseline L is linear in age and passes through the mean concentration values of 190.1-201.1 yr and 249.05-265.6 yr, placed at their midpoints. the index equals 0.26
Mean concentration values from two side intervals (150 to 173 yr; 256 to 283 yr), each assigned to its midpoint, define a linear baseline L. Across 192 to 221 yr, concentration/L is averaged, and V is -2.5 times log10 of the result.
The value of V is 0.42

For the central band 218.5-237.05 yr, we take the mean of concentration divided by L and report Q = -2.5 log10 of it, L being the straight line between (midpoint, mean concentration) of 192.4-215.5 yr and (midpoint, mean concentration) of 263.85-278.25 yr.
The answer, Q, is -0.12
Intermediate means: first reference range 207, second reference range 314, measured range 273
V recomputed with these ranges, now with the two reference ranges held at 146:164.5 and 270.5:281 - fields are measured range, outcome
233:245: 0.07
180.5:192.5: 0.12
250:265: 0.03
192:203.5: 0.20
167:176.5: 0.09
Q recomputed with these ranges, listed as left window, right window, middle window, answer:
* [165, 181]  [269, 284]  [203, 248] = 0.22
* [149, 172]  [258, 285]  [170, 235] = 0.24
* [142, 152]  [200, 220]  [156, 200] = -0.24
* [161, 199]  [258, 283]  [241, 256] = 0.03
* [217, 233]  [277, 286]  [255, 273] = -0.04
